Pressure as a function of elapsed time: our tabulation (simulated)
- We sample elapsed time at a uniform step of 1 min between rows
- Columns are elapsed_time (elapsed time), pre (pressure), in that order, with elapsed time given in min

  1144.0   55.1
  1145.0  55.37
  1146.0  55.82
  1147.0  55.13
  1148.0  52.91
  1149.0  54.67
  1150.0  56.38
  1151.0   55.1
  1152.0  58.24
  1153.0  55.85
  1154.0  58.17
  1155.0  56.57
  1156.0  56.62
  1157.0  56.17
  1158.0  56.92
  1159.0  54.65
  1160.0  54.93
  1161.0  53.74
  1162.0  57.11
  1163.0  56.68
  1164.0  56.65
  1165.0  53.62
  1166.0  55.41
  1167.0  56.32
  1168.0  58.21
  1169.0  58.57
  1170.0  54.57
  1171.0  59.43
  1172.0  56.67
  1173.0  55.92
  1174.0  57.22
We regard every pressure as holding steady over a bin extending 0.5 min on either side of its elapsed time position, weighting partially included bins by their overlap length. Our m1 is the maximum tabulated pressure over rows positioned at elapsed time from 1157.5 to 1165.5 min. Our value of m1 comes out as 57.11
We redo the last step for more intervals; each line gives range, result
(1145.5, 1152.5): 58.24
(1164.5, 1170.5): 58.57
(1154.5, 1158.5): 56.92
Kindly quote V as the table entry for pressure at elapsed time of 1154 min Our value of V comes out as 58.17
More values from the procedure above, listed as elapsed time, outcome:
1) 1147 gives 55.13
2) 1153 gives 55.85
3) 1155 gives 56.57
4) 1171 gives 59.43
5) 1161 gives 53.74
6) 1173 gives 55.92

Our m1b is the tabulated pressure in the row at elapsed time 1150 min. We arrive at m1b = 56.38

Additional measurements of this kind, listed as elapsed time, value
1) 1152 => 58.24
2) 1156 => 56.62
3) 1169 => 58.57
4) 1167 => 56.32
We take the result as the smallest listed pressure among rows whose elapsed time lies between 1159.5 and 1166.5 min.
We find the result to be 53.62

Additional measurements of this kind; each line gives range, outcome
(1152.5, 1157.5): 55.85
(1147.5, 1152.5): 52.91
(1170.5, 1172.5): 56.67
